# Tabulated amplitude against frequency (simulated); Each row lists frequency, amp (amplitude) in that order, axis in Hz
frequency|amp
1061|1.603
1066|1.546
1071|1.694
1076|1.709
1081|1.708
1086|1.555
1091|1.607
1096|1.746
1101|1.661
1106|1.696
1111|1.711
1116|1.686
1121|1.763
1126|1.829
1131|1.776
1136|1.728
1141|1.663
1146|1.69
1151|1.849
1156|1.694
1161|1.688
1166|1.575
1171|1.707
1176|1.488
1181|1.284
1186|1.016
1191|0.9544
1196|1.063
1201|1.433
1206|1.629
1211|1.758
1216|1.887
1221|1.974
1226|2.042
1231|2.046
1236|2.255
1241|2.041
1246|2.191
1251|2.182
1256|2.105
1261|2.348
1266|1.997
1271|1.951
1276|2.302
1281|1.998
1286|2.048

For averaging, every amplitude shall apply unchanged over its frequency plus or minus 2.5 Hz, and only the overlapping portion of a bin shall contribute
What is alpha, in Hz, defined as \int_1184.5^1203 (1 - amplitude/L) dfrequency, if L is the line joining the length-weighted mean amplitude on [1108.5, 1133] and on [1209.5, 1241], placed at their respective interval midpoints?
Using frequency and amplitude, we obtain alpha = 7.8 Hz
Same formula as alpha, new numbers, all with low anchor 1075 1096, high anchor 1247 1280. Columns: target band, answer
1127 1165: 1.94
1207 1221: 1.24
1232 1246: -0.47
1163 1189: 6.68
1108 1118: 0.17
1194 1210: 4.49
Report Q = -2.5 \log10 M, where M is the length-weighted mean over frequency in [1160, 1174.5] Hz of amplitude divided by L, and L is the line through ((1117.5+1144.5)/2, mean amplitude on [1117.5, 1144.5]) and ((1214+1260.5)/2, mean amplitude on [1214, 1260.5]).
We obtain 0.14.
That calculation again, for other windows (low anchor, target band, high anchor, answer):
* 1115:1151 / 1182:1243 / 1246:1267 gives 0.22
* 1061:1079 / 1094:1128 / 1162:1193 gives -0.13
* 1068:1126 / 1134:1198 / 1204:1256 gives 0.23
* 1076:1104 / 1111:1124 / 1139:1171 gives -0.03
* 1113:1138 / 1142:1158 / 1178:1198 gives -0.16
